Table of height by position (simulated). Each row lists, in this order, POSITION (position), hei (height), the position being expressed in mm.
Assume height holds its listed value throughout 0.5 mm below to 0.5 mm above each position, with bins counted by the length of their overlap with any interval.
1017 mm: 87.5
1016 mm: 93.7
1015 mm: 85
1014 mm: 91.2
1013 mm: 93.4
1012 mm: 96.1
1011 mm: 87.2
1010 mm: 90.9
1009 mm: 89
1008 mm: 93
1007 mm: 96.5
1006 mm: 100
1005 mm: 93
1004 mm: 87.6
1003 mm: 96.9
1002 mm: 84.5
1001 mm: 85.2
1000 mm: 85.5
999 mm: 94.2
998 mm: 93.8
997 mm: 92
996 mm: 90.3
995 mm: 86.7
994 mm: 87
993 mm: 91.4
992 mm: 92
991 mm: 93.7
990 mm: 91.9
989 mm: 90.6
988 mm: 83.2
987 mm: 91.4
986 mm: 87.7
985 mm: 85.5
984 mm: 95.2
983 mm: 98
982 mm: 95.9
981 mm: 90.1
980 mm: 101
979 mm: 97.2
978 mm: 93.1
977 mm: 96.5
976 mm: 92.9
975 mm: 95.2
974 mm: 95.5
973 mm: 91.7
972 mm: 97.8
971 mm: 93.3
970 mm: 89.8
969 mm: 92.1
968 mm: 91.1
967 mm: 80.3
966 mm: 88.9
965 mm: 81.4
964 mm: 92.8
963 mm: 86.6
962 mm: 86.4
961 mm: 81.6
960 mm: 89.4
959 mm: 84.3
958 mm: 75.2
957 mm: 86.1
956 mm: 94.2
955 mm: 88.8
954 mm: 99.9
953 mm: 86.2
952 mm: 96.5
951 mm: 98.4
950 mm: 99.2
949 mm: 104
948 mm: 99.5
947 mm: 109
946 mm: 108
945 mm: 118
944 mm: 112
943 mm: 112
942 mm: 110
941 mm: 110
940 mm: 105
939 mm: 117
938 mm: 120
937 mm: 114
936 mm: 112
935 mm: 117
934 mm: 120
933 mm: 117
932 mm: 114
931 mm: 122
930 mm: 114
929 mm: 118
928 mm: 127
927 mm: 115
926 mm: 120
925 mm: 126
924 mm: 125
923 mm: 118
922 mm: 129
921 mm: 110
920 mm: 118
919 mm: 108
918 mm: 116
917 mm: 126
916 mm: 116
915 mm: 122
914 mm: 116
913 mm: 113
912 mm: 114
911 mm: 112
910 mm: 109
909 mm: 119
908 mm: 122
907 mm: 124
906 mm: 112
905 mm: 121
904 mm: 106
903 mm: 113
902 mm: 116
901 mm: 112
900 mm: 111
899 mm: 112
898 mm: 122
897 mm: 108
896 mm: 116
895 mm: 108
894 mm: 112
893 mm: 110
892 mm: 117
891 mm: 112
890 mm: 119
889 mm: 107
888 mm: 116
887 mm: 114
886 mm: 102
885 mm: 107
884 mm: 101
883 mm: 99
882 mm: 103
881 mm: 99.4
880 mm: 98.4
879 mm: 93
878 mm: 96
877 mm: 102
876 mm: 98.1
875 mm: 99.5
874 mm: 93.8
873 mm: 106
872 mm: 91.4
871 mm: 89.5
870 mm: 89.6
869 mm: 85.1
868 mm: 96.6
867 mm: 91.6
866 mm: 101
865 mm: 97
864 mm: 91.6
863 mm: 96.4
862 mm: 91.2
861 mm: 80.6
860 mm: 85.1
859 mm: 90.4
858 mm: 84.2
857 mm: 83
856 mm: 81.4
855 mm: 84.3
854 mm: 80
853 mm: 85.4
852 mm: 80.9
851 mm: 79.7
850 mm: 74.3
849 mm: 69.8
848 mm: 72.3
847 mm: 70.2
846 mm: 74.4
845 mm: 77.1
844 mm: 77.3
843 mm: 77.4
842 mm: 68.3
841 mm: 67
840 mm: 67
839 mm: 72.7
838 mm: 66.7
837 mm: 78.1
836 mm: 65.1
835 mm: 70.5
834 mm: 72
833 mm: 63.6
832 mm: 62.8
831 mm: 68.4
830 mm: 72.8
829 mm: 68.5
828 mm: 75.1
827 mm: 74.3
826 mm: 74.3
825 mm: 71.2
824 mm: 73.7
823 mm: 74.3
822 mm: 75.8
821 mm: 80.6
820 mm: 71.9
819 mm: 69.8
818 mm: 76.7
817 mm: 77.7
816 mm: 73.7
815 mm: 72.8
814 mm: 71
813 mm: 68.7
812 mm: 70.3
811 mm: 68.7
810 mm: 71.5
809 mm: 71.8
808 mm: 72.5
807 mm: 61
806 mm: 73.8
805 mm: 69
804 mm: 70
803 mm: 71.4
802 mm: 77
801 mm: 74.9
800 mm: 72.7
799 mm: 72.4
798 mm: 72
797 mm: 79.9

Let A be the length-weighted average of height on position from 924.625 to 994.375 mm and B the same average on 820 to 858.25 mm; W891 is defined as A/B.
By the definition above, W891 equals 1.3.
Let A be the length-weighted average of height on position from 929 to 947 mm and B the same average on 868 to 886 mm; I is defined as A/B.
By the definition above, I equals 1.2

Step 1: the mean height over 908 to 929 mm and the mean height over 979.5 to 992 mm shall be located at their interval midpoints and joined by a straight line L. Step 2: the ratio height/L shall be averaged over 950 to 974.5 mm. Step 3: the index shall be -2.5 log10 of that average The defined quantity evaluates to 0.13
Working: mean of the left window 118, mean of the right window 92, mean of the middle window 89.7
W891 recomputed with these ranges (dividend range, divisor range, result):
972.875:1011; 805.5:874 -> 1.18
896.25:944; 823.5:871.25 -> 1.48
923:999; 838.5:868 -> 1.22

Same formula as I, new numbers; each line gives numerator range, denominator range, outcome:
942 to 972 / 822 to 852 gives 1.31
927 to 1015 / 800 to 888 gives 1.20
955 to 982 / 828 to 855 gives 1.24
